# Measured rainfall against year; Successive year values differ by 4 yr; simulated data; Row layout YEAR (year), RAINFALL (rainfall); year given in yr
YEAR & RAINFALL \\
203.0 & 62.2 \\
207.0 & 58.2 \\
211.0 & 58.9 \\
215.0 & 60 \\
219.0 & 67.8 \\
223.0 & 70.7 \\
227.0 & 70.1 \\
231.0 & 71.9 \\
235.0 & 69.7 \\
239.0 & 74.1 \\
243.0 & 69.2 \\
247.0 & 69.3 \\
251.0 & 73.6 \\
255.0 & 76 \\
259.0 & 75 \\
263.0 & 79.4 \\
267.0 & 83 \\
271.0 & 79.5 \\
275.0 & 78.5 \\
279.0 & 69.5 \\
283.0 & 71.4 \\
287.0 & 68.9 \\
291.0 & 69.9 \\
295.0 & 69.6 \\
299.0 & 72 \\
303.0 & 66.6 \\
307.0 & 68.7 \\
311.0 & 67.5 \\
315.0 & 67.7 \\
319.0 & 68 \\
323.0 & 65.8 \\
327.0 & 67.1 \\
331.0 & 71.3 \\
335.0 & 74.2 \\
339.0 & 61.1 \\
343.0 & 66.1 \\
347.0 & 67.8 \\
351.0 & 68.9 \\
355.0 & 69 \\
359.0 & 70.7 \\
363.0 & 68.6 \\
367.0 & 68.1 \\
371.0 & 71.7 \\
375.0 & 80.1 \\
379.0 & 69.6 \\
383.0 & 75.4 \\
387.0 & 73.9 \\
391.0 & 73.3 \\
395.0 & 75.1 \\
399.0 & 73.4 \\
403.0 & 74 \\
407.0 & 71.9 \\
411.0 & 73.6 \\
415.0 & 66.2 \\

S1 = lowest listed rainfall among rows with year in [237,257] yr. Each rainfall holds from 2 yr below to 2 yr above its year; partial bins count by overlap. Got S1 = 69.2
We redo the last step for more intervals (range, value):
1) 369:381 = 69.6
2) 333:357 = 61.1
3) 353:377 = 68.1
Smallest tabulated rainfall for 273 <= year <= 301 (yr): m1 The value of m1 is 68.9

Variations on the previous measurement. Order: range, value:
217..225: 67.8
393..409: 71.9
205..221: 58.2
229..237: 69.7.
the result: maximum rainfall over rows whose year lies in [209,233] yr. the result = 71.9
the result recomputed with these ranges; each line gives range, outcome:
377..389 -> 75.4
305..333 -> 71.3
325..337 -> 74.2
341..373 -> 71.7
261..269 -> 83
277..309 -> 72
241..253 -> 73.6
